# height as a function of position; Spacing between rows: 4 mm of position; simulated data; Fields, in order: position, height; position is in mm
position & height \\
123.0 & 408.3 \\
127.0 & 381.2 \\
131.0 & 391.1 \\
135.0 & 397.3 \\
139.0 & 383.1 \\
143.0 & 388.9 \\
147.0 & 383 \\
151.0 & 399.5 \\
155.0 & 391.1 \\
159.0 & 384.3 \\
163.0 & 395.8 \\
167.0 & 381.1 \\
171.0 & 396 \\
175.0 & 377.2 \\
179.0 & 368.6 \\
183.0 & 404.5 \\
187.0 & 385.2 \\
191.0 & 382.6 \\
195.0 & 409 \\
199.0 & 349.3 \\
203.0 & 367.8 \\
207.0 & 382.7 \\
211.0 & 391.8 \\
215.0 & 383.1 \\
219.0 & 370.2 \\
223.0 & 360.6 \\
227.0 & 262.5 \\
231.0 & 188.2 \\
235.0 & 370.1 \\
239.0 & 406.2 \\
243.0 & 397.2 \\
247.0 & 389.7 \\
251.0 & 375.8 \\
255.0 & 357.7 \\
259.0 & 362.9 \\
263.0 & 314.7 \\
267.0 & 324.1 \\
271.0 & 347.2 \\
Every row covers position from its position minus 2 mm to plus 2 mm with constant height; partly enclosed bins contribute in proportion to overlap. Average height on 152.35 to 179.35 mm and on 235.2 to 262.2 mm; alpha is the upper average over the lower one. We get 1.0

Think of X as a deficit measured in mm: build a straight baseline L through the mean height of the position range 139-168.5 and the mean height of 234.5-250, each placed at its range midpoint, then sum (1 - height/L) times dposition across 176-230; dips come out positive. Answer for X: 3.2 mm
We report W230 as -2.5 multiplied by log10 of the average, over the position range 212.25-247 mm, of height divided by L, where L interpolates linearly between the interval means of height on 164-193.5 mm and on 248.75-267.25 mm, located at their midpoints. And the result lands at 0.05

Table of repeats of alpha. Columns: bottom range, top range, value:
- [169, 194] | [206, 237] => 0.87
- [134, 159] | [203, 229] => 0.92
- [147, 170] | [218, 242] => 0.84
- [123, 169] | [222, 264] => 0.88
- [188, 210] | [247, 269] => 0.93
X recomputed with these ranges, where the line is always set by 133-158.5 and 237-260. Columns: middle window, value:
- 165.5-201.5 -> 0.3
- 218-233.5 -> 3.7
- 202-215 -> 0.1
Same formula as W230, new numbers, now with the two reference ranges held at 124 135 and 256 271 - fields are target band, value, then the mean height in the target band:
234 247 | -0.14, 393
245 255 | -0.11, 378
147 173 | -0.04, 391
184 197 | -0.08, 393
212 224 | -0.06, 374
